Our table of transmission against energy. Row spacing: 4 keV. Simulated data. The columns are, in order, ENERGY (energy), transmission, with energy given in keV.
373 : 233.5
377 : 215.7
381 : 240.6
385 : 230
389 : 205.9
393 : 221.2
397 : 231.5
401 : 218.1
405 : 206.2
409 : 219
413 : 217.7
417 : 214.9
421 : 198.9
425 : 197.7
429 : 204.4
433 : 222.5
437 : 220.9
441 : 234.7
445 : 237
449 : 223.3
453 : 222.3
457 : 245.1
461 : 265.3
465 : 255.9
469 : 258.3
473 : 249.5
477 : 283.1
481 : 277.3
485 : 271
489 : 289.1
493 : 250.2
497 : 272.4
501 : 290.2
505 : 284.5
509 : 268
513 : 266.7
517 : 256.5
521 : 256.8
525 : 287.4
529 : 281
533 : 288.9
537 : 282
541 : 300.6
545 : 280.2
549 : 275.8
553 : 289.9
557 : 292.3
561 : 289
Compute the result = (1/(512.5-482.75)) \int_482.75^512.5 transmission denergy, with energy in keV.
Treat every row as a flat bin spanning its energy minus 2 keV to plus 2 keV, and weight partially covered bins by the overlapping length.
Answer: 275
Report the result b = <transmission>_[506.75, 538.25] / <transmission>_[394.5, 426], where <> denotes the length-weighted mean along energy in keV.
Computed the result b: 1.28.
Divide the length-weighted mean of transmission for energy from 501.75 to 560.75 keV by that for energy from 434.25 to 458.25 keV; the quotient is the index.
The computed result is 1.2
